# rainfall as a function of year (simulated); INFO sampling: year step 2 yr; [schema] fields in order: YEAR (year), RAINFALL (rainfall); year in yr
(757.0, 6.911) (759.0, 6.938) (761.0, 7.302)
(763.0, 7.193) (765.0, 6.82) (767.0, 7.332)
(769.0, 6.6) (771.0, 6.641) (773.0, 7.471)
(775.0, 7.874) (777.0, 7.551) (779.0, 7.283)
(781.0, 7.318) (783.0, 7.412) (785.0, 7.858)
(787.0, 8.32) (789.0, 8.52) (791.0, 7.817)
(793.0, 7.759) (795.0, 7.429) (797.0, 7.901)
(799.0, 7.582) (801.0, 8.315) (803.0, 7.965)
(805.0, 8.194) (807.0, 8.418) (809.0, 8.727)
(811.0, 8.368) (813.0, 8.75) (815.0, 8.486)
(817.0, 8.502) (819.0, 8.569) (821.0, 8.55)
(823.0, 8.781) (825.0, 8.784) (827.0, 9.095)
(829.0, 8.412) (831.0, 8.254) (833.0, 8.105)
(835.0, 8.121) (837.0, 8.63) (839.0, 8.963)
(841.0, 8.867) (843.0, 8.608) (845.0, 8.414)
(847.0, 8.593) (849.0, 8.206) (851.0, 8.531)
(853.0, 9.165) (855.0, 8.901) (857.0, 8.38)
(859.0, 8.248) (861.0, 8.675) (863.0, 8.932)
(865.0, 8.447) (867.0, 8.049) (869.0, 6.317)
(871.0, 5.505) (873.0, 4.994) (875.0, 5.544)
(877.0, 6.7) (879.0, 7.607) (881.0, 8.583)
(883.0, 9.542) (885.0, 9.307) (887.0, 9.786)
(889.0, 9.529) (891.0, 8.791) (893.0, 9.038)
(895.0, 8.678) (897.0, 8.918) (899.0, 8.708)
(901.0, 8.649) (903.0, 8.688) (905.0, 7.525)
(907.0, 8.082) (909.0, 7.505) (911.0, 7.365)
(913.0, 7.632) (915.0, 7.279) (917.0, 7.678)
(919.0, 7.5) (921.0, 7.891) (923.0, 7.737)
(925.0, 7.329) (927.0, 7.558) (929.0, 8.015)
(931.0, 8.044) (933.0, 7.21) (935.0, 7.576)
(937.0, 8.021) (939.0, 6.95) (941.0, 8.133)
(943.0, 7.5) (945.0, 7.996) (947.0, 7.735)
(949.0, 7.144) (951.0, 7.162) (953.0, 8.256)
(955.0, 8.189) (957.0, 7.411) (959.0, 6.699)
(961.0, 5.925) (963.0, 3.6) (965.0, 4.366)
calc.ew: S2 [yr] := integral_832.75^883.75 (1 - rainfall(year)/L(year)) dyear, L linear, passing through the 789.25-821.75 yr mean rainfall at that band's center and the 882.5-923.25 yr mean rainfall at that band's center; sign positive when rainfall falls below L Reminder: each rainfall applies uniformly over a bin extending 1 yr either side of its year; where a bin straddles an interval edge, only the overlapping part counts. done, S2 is 1.7 yr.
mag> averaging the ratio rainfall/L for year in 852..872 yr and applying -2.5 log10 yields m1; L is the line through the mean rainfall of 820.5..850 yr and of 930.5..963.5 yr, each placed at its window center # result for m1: 0.03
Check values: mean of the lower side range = 8.56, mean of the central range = 8.06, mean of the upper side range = 7.31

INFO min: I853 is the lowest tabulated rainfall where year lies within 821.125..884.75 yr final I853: 4.994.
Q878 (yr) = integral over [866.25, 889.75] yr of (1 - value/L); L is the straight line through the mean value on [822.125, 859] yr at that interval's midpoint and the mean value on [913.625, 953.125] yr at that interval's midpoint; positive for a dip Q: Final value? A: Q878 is 1.7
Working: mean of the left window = 8.59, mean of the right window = 7.62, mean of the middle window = 7.6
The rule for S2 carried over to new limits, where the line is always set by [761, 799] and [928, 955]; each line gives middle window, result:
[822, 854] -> -4.33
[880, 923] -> -4.24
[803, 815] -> -1.45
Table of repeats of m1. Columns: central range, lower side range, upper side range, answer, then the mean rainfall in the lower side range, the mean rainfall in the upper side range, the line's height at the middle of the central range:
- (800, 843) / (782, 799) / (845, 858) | -0.04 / 7.86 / 8.61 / 8.24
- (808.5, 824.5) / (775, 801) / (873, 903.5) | -0.09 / 7.76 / 8.42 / 7.95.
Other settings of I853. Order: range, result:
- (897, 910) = 7.505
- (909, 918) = 7.279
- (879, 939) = 6.95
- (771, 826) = 6.641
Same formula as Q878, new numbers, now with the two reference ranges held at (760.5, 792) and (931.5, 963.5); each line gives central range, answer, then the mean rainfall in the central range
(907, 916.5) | -0.3 yr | 7.52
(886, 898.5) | -3.0 yr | 9.11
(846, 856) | -1.8 yr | 8.68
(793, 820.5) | -3.0 yr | 8.23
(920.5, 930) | -0.5 yr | 7.7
